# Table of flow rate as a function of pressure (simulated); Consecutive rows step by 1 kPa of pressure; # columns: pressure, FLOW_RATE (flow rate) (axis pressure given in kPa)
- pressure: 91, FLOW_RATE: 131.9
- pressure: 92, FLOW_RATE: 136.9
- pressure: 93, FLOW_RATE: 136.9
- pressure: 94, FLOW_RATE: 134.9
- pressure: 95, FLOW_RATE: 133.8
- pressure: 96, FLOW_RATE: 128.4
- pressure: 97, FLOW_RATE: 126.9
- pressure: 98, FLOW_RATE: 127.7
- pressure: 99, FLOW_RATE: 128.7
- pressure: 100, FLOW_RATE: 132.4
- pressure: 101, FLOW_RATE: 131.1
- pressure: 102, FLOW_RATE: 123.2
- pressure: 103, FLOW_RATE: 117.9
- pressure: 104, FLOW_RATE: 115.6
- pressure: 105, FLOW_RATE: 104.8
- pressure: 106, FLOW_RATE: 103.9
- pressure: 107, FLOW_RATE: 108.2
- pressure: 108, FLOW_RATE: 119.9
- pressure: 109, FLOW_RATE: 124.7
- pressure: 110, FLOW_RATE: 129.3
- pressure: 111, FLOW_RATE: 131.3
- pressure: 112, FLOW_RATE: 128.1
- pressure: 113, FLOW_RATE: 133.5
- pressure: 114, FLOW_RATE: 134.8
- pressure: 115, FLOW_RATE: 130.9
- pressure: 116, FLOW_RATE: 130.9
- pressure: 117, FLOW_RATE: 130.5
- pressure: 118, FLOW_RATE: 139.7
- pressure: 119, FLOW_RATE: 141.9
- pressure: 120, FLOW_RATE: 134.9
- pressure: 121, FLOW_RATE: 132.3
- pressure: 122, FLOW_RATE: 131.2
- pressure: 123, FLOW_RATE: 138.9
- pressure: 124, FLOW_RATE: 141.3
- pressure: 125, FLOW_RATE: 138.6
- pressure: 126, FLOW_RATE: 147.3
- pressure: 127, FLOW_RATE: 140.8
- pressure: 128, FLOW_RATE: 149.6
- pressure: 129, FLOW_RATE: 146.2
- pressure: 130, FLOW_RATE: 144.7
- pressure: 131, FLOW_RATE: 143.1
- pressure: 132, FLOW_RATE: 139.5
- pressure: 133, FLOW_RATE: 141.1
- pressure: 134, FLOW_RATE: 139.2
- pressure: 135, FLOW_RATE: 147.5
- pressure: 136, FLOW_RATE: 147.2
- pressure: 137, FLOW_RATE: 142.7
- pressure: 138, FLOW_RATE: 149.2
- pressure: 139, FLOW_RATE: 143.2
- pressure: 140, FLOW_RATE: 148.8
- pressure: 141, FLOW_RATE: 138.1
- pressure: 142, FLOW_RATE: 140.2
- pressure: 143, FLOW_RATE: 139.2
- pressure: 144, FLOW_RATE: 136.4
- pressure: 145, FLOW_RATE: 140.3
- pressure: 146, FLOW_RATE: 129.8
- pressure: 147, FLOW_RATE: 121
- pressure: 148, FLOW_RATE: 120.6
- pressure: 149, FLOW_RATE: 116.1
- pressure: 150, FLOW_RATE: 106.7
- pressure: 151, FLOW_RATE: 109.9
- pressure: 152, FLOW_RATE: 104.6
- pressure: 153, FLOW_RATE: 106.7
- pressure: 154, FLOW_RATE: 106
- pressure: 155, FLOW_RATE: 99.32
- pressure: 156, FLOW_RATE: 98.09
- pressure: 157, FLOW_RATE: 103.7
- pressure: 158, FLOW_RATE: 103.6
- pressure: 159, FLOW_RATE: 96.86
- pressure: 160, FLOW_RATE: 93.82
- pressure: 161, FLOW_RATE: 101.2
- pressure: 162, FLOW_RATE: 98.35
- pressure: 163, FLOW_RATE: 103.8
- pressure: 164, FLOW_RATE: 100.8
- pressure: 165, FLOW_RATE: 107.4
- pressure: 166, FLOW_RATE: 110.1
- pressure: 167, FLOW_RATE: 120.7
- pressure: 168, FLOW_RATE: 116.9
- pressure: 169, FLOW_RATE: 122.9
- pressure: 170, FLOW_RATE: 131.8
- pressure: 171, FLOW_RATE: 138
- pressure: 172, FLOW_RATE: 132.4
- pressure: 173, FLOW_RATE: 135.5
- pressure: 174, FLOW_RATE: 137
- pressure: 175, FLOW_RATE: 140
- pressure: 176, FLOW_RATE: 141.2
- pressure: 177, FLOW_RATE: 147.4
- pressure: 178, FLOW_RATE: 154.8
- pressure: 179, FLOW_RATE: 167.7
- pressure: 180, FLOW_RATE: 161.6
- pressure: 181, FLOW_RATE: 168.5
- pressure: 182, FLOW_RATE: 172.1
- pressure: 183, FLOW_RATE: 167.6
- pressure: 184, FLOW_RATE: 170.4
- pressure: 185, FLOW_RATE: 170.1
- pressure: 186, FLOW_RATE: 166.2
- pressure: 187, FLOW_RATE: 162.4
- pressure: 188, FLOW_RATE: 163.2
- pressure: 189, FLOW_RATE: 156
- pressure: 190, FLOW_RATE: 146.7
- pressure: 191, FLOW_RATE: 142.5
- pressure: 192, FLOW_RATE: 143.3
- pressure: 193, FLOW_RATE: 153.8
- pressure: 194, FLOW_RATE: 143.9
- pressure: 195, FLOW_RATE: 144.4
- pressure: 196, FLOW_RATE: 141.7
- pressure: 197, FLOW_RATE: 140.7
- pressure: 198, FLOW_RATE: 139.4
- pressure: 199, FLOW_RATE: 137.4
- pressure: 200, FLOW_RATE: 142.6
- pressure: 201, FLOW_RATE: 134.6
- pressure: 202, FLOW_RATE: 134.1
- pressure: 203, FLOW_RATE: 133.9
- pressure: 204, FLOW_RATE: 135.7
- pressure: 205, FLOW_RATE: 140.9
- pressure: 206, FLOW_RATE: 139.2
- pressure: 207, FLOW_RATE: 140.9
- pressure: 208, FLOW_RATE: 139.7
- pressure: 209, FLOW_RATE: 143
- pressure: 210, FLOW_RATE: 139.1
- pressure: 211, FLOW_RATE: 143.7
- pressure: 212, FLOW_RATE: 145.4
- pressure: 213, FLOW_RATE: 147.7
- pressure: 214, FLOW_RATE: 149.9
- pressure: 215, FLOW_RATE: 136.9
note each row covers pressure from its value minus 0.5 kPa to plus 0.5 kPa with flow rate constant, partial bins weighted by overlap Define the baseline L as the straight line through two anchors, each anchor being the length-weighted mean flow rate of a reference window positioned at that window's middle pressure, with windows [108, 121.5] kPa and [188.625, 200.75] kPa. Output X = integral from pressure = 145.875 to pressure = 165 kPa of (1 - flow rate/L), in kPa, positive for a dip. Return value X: 4.5 kPa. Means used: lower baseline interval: 132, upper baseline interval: 144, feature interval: 106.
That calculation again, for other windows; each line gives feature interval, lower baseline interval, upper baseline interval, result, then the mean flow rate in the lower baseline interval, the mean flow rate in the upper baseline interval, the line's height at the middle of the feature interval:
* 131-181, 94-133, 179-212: 4.88 kPa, 131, 149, 141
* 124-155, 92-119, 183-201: 0.54 kPa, 127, 151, 136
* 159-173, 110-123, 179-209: 2.92 kPa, 133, 150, 144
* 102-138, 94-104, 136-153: -1.33 kPa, 128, 130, 129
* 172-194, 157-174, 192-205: -4.66 kPa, 114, 140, 128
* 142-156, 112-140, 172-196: 2.61 kPa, 140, 154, 145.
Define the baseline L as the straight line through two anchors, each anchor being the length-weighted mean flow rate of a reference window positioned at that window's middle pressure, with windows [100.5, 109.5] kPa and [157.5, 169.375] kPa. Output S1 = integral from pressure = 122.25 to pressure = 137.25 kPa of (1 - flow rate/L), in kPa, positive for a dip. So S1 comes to -4.1 kPa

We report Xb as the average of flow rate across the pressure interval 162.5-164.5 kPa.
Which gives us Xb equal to 102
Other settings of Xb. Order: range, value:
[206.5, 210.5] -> 141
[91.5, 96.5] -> 134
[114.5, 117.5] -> 131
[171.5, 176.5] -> 137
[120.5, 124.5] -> 136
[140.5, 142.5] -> 139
